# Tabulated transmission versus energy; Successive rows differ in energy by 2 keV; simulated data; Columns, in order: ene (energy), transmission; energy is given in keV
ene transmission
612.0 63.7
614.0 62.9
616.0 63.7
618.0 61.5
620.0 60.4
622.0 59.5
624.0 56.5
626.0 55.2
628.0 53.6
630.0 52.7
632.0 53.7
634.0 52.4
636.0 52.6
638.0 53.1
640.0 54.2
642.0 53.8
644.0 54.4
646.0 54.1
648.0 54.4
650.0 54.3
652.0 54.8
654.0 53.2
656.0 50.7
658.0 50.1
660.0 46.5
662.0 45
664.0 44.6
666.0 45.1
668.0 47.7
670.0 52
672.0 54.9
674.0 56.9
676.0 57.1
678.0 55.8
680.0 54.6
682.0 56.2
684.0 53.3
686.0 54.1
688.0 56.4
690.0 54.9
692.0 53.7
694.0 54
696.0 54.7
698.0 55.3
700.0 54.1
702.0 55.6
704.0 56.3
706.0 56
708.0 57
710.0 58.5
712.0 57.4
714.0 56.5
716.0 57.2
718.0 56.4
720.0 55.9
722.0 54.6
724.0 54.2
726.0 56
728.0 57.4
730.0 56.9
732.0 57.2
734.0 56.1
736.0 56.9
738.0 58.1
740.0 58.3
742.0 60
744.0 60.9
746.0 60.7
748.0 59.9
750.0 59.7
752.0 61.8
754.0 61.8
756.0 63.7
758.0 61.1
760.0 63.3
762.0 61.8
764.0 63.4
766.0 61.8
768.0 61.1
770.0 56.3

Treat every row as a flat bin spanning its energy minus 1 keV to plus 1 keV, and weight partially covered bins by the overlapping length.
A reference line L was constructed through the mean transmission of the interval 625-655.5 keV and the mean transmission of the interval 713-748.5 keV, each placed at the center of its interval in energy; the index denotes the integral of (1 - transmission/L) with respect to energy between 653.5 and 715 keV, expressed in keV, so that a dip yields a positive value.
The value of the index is 2.2 keV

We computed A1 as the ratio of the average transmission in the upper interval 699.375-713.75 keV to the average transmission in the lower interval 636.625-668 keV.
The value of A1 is 1.10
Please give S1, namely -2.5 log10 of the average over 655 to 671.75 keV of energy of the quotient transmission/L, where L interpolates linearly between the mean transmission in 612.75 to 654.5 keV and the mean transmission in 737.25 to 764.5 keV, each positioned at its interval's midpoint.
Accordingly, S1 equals 0.19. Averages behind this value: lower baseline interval 55.8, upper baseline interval 61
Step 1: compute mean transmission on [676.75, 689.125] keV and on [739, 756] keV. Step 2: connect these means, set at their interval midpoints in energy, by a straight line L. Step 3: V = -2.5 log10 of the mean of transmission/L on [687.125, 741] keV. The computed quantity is 0.03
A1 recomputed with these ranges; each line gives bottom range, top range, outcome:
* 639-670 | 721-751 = 1.14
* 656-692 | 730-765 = 1.16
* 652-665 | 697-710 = 1.15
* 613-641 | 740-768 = 1.09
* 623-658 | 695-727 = 1.04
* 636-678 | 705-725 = 1.08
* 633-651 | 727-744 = 1.08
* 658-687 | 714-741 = 1.10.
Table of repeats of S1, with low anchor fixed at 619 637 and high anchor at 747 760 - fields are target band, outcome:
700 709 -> 0.06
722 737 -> 0.07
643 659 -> 0.06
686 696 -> 0.07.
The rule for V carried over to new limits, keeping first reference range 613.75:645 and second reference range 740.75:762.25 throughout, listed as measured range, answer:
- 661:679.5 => 0.135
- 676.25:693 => 0.066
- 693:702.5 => 0.082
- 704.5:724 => 0.060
